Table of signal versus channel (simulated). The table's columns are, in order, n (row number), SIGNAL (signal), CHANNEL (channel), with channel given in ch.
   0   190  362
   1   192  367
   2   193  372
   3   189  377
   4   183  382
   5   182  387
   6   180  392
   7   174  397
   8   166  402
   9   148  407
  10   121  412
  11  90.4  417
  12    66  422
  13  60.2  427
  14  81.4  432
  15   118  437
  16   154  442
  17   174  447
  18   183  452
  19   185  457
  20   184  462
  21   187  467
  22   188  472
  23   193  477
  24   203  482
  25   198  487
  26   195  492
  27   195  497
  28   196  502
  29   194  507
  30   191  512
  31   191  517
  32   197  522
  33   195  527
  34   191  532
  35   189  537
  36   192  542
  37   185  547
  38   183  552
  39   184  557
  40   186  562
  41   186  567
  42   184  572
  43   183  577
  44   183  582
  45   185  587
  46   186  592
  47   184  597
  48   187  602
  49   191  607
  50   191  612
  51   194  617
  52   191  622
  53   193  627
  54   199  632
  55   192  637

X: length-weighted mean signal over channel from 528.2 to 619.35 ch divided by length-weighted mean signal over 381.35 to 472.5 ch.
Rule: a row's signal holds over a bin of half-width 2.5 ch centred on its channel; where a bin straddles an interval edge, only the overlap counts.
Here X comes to 1.27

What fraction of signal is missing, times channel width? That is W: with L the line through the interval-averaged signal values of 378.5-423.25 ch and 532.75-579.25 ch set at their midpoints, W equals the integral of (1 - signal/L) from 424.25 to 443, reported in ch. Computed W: 7.0 ch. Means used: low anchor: 149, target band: 98.9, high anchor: 186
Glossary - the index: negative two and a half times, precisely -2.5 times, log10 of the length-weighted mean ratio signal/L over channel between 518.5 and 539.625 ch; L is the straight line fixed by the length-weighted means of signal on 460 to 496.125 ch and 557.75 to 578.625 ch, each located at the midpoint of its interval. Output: -0.03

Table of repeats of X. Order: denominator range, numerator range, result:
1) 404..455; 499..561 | 1.58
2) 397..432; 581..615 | 1.68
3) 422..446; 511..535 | 1.86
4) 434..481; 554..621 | 1.07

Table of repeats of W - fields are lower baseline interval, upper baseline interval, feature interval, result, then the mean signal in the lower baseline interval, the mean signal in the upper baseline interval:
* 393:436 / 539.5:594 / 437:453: -3.8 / 116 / 185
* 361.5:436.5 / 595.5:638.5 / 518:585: -3.8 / 146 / 191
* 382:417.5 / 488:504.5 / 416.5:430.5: 8.1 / 157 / 196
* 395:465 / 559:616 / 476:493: -4.9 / 136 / 186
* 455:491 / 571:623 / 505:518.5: -0.1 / 191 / 187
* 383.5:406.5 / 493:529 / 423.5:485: 8.9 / 173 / 194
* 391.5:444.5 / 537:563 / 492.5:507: -3.0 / 121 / 186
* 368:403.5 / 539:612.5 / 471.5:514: -2.5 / 182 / 186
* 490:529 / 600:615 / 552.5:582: 1.1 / 194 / 190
